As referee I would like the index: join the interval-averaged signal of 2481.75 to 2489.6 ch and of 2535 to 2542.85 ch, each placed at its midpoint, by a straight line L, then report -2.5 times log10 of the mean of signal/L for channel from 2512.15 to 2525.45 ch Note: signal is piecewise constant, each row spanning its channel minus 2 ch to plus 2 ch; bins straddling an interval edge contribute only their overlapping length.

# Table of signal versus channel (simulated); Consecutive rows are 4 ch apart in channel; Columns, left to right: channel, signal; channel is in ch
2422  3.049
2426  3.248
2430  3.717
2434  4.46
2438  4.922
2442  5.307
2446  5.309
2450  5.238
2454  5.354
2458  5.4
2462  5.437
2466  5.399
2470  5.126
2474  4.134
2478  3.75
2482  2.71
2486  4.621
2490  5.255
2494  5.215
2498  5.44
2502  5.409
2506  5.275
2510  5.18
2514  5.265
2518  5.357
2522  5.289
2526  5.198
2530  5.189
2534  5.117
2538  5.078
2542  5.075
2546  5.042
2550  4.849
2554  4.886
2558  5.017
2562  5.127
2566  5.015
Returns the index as -0.117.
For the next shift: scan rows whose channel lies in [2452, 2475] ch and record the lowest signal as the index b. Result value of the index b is 4.134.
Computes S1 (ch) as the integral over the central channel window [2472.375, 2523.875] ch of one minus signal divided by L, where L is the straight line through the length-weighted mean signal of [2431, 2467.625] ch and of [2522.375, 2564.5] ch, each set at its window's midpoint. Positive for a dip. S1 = 2.69 ch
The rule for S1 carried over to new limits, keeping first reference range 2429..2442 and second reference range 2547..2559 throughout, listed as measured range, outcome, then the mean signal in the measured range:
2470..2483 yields 2.3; 3.84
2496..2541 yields -4.1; 5.25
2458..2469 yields -1.8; 5.39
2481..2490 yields 1.1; 4.12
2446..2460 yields -2.2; 5.33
